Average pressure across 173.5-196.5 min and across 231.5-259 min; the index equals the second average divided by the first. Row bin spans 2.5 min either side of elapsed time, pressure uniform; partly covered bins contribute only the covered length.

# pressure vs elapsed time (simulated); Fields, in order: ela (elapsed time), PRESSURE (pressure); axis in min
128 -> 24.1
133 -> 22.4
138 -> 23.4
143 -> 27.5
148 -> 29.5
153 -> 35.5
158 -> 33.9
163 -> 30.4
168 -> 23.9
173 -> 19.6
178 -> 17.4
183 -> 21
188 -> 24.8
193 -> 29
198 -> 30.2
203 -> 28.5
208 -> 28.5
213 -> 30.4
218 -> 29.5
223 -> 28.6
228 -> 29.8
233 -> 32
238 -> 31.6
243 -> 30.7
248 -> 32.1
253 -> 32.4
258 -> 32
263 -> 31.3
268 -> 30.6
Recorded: 1.4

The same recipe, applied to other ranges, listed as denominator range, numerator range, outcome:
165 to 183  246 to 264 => 1.55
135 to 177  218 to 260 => 1.13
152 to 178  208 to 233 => 1.09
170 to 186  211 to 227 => 1.50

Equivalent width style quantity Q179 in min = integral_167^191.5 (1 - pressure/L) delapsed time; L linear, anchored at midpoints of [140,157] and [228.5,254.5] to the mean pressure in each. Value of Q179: 7.6 min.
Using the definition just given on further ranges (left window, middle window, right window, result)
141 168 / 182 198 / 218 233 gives 2.2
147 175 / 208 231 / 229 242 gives 1.0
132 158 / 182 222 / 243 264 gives 3.0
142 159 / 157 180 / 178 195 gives 2.8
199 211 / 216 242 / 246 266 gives -0.1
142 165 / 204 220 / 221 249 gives 0.8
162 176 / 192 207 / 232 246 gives -1.2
